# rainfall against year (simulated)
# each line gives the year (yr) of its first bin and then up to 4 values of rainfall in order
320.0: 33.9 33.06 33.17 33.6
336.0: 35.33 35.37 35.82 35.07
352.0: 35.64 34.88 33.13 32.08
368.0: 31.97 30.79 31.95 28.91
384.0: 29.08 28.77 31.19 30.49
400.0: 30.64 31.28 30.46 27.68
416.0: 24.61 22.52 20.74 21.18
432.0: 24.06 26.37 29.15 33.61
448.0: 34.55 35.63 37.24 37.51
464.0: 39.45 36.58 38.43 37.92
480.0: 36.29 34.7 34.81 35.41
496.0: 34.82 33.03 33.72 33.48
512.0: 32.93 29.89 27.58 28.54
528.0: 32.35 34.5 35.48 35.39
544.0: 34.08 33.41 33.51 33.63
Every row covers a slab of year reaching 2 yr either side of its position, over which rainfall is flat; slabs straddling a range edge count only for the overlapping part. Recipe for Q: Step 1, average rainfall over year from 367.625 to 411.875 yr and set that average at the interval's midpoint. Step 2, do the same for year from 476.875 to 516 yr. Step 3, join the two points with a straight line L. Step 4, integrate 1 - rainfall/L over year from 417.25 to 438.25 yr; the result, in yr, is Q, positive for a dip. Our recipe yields 5.7 yr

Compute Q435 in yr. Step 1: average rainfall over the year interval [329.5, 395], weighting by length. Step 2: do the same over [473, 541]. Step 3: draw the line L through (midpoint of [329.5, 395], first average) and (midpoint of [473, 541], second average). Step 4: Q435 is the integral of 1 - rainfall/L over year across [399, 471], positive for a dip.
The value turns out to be 6.27 yr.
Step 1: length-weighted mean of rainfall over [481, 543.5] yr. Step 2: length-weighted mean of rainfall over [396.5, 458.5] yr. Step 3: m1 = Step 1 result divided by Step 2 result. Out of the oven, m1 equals 1.15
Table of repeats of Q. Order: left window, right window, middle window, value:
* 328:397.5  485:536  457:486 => -4.0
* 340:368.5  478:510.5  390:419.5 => 4.5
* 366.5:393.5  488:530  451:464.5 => -2.5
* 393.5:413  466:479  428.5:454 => 3.2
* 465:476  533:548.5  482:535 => 4.9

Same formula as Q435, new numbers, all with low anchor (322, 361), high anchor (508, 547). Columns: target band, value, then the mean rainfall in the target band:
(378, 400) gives 2.7 yr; 29.8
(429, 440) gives 2.6 yr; 25.6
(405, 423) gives 4.0 yr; 26.3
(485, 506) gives -1.0 yr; 34.4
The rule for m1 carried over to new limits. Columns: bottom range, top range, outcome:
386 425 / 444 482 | 1.32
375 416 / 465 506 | 1.20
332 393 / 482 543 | 1.01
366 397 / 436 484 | 1.17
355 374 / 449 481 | 1.15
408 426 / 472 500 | 1.45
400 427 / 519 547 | 1.24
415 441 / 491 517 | 1.40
